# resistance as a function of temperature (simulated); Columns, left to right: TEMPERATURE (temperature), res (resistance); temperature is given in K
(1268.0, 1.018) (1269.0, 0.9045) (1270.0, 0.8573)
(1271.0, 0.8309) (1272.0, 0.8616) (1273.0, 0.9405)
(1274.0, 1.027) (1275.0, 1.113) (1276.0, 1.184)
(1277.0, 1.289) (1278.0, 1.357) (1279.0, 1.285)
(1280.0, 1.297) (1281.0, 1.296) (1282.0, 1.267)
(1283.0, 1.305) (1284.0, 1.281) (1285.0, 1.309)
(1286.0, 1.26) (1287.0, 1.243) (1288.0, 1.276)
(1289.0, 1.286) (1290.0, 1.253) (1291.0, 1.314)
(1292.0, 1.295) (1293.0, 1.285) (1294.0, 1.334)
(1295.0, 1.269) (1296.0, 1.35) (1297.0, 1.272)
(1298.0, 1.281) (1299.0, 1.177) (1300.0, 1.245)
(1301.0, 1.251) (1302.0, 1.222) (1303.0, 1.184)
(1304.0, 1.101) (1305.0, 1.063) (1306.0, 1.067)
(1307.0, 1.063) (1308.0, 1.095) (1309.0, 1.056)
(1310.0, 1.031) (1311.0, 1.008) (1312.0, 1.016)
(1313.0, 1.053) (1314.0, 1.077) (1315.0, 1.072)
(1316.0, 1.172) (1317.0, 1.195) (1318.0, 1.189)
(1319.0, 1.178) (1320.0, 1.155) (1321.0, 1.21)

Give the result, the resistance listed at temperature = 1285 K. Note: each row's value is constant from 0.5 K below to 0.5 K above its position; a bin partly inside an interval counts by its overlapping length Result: 1.309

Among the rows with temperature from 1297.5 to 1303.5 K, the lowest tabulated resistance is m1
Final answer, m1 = 1.177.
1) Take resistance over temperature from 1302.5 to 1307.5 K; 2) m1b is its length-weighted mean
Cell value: 1.1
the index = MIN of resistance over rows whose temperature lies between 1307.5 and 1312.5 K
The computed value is 1.008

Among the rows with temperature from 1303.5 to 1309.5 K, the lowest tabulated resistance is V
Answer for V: 1.056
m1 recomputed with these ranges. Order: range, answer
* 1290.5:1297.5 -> 1.269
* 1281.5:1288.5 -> 1.243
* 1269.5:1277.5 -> 0.8309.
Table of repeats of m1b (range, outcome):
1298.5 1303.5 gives 1.22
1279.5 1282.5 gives 1.29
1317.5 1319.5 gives 1.18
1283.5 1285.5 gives 1.29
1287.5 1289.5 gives 1.28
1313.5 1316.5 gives 1.11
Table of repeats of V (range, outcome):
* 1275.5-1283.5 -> 1.184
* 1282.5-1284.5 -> 1.281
